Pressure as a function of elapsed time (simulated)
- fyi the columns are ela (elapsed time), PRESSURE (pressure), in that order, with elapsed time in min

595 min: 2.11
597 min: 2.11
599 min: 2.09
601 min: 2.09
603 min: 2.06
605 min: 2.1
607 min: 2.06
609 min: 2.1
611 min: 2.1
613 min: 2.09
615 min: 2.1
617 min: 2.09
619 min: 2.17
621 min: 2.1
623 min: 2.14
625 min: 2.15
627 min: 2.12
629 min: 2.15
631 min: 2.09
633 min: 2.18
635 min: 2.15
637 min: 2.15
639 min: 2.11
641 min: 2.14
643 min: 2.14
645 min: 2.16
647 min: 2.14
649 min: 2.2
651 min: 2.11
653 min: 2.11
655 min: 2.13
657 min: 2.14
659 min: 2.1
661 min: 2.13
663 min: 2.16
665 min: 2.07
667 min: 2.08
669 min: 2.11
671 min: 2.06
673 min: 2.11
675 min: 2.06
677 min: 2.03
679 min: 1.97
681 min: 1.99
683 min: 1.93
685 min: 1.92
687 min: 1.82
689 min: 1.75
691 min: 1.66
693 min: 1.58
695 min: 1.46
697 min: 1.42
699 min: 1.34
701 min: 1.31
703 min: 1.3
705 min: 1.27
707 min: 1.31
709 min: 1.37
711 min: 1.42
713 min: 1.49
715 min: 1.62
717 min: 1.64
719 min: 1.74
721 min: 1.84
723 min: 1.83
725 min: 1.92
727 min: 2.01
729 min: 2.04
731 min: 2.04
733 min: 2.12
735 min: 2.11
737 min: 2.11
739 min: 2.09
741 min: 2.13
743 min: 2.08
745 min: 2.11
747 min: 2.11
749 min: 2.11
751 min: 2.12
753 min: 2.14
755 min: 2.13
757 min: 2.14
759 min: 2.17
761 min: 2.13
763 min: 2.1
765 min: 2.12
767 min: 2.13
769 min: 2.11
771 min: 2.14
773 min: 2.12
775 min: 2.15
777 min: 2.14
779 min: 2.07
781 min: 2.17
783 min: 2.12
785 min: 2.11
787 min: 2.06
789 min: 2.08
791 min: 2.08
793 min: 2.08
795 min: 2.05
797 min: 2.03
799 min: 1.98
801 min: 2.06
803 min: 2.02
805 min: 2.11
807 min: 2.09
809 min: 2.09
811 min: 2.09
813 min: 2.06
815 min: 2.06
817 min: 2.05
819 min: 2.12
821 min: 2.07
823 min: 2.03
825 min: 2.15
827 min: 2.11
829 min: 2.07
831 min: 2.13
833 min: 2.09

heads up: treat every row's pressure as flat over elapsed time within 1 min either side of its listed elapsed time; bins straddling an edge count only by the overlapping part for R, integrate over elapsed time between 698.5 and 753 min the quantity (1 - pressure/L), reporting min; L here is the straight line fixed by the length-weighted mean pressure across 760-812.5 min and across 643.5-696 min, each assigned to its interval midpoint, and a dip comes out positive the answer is 6.3 min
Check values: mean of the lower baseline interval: 2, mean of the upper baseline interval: 2.09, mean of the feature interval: 1.81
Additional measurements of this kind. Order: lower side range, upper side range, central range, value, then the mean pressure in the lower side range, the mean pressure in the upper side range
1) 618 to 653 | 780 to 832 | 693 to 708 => 5.36 min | 2.14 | 2.08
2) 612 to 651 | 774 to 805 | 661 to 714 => 9.48 min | 2.13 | 2.08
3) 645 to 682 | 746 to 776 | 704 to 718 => 4.42 min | 2.1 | 2.13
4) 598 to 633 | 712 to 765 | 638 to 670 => -0.79 min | 2.11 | 2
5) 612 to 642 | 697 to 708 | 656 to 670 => -2.99 min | 2.13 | 1.32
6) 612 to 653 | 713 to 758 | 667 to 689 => 0.86 min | 2.13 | 2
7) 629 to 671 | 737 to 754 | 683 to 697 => 2.81 min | 2.13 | 2.11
